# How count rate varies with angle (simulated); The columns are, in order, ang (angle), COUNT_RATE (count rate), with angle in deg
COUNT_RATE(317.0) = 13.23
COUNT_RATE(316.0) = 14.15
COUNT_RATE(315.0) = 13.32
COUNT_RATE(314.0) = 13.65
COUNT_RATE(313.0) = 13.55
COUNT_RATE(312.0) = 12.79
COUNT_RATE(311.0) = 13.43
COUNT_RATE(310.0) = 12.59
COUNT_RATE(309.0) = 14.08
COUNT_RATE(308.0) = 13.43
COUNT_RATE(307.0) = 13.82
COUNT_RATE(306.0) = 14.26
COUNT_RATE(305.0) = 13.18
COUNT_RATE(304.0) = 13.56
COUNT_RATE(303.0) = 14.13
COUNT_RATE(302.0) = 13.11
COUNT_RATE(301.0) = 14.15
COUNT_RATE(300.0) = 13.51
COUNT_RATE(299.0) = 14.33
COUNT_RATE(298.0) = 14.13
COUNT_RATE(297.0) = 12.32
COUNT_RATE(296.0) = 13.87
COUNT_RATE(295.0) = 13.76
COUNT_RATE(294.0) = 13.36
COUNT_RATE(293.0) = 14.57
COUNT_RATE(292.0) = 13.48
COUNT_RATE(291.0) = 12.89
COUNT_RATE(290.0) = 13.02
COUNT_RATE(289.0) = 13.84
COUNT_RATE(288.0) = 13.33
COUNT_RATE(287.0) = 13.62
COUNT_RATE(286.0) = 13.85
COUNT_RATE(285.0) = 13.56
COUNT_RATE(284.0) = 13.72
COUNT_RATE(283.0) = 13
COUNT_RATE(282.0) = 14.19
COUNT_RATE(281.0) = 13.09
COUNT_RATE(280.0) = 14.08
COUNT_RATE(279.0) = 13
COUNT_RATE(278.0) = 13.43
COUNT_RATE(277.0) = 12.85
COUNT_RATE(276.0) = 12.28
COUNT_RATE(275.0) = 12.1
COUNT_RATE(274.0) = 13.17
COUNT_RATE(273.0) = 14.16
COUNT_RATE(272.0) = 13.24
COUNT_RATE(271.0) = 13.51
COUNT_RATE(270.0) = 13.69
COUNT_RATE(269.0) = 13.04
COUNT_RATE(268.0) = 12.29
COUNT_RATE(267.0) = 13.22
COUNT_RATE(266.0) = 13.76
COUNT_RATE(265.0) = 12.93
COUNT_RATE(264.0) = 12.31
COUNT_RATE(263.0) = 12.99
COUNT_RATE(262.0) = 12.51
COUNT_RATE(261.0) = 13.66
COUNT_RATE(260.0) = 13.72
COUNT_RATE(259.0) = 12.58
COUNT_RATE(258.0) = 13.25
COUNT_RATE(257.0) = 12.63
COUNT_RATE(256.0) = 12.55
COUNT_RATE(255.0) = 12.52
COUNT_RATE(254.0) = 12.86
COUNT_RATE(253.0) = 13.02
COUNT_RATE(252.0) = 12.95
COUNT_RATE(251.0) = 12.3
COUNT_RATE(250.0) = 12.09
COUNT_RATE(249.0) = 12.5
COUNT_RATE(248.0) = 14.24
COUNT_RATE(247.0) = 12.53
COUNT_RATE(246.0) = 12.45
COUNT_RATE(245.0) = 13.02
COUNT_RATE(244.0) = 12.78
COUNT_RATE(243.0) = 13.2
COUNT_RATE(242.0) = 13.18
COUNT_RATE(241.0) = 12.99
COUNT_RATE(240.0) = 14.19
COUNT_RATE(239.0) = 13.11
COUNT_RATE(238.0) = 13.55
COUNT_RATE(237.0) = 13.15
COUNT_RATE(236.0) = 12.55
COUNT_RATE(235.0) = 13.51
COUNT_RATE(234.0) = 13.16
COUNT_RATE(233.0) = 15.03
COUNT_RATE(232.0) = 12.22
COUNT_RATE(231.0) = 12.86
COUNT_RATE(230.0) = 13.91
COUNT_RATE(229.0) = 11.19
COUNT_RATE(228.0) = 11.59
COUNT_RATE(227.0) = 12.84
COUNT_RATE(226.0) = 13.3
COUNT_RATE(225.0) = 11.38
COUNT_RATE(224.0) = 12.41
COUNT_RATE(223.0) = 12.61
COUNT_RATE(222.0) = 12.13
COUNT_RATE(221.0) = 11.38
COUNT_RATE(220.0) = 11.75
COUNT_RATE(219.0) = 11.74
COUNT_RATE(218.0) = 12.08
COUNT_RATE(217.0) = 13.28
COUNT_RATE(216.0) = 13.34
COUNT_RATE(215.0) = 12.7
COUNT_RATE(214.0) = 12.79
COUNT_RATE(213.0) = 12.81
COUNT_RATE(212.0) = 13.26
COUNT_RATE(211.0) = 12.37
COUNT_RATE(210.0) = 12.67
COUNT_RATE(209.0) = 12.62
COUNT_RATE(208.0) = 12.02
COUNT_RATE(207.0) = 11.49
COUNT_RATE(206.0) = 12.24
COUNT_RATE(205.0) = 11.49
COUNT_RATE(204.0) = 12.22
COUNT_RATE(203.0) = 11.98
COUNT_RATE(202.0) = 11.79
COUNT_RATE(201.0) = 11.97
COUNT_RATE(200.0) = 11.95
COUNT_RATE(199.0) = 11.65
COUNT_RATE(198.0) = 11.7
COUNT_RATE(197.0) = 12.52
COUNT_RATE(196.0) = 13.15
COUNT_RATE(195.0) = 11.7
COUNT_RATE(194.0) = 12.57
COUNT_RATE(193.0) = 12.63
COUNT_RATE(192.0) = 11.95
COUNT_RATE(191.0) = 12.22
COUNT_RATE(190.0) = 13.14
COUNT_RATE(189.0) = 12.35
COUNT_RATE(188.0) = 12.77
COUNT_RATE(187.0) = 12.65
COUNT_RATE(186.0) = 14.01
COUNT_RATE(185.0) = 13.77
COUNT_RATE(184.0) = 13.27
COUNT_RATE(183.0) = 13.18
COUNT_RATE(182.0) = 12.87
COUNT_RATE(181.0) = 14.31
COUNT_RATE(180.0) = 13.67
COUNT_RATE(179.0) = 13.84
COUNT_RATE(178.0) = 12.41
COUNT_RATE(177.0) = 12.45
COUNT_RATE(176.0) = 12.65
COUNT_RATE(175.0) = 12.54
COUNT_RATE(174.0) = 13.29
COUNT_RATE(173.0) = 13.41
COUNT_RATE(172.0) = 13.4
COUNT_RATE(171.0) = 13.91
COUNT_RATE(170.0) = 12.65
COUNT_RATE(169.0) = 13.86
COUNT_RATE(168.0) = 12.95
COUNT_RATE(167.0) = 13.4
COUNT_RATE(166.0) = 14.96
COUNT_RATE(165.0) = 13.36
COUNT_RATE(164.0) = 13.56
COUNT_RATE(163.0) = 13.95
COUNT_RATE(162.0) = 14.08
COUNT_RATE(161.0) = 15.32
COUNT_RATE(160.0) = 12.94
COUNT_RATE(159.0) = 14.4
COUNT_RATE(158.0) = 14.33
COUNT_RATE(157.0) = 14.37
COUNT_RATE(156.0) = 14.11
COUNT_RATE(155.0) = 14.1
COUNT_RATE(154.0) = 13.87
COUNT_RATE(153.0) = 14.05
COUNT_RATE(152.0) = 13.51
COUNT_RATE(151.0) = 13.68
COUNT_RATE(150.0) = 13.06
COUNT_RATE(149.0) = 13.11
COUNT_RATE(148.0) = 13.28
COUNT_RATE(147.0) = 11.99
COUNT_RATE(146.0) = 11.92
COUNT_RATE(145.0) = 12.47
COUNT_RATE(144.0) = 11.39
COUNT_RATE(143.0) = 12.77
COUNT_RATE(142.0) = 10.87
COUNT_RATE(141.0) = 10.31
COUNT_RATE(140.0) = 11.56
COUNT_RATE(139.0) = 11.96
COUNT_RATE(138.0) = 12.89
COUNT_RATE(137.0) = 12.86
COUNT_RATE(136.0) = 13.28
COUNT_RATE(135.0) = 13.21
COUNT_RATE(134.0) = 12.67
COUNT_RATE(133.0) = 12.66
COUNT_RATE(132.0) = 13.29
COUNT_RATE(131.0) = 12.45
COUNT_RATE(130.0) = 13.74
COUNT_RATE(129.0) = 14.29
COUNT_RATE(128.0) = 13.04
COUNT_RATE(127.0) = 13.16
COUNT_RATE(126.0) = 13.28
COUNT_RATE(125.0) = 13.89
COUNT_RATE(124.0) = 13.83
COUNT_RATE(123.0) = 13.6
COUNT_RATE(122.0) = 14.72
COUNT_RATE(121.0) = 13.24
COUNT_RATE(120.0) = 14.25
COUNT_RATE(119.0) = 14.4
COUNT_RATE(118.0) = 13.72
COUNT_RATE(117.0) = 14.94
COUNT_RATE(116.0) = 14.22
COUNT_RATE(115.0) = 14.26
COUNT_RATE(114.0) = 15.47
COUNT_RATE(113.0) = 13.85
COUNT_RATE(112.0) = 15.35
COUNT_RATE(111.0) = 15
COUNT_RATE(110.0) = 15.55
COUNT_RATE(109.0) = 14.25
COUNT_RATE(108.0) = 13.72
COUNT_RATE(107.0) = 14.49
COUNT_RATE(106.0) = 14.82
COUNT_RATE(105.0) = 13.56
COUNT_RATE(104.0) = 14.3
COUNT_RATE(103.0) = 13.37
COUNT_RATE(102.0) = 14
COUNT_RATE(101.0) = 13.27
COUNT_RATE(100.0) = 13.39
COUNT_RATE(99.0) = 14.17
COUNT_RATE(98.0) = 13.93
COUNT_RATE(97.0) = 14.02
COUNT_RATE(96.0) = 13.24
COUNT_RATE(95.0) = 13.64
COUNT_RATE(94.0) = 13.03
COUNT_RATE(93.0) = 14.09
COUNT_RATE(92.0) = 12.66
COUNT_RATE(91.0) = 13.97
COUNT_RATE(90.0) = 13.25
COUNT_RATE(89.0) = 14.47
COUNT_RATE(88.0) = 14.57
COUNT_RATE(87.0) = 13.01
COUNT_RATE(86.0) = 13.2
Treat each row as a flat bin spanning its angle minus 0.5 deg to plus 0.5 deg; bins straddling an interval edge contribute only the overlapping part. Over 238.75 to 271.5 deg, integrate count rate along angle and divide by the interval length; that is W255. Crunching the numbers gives 13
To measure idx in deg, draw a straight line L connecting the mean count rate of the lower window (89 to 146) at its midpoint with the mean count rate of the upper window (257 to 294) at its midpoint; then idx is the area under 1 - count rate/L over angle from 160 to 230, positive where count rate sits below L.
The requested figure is 3.4 deg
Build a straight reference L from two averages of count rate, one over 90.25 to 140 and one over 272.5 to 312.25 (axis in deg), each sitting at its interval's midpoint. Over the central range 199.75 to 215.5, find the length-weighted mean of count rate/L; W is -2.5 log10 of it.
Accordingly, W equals 0.11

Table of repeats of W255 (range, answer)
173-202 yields 12.8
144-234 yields 12.9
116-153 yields 13.1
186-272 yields 12.7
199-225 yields 12.3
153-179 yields 13.6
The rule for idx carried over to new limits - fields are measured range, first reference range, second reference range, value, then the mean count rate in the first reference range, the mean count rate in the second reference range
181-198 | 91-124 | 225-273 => 0.8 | 14.1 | 13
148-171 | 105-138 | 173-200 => -0.9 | 13.9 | 12.8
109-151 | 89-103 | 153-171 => 1.3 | 13.6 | 13.9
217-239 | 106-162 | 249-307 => 1.2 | 13.5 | 13.3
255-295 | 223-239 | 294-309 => 0.4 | 12.8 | 13.7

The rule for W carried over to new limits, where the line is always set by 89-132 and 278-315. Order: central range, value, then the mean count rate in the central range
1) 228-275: 0.051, 13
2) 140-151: 0.142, 12.2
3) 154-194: 0.032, 13.4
